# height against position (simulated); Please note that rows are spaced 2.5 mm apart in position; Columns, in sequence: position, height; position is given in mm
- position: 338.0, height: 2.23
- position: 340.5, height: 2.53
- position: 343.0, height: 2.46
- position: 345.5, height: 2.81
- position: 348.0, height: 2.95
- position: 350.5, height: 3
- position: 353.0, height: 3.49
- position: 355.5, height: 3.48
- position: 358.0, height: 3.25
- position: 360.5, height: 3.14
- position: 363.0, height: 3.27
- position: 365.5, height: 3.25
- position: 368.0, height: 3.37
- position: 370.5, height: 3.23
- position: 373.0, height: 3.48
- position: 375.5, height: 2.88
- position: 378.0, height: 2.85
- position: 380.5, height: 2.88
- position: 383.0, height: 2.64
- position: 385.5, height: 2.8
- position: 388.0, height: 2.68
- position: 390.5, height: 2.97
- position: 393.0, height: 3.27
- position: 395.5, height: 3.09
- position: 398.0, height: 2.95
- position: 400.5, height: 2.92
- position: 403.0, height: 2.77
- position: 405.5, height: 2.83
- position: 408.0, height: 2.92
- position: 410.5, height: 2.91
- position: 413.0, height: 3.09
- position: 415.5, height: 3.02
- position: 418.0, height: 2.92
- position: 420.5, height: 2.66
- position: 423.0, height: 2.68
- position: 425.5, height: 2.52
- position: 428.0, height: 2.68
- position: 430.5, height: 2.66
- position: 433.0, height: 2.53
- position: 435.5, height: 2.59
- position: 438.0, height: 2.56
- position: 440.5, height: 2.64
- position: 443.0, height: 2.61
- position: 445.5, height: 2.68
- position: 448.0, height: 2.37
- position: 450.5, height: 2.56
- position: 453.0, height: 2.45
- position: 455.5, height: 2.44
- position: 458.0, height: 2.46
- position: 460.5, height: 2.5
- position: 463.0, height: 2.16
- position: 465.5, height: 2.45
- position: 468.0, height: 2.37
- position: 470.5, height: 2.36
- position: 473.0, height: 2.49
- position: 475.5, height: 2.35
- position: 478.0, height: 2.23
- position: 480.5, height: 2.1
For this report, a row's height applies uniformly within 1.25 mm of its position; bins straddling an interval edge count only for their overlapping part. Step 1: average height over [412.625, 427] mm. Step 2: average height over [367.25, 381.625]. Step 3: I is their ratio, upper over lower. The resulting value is 0.9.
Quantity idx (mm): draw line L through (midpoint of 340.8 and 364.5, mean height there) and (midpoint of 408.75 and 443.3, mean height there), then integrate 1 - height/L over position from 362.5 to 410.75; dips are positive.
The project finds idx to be -1.4 mm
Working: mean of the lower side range 3.07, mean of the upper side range 2.73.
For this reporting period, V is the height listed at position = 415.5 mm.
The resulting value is 3.02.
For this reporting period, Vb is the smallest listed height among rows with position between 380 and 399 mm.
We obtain 2.64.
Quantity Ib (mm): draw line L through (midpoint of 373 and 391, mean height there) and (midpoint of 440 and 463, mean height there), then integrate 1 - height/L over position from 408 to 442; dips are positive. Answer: -1.25 mm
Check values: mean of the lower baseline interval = 2.85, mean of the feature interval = 2.73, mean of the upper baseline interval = 2.5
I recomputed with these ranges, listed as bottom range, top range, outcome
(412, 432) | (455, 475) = 0.87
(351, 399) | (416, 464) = 0.83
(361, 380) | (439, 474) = 0.78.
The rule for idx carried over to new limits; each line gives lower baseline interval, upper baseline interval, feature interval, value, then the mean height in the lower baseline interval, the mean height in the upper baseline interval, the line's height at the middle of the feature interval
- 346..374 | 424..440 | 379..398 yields 0.51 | 3.25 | 2.59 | 2.99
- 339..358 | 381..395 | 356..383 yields -2.03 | 2.97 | 2.88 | 2.92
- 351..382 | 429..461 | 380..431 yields 0.37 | 3.2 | 2.54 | 2.88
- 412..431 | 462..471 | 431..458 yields 0.11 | 2.78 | 2.34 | 2.55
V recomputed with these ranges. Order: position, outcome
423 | 2.68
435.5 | 2.59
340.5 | 2.53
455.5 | 2.44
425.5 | 2.52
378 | 2.85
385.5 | 2.8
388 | 2.68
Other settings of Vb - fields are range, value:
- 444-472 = 2.16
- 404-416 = 2.83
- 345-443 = 2.52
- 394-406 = 2.77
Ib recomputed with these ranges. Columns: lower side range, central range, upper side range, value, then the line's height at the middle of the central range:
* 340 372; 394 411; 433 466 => -0.67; 2.81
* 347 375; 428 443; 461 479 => 0.19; 2.64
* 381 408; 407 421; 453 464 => -0.97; 2.74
